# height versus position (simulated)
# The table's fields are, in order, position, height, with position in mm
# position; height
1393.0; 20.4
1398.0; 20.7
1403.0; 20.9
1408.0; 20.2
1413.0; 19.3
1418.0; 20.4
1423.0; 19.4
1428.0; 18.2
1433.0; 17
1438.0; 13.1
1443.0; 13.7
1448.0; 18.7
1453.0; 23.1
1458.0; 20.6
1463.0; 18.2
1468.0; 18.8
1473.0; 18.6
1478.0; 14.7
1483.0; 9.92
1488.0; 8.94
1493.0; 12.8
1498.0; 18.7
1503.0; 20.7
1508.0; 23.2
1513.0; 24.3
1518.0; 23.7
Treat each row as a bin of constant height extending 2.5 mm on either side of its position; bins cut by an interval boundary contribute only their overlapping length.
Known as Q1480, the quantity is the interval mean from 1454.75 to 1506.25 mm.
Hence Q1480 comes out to 16.4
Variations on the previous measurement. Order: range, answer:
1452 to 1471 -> 19.9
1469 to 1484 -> 15.3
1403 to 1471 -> 18.6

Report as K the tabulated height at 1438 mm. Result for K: 13.1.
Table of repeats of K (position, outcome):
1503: 20.7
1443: 13.7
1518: 23.7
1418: 20.4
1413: 19.3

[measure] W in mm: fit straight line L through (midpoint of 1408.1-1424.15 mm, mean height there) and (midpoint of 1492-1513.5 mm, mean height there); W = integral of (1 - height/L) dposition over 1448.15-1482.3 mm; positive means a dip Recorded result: 2.4 mm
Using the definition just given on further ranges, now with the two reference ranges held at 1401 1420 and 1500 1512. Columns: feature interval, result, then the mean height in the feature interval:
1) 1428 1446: 4.77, 15.2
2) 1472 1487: 5.64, 13.4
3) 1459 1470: 1.29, 18.8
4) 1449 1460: -0.22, 21.5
